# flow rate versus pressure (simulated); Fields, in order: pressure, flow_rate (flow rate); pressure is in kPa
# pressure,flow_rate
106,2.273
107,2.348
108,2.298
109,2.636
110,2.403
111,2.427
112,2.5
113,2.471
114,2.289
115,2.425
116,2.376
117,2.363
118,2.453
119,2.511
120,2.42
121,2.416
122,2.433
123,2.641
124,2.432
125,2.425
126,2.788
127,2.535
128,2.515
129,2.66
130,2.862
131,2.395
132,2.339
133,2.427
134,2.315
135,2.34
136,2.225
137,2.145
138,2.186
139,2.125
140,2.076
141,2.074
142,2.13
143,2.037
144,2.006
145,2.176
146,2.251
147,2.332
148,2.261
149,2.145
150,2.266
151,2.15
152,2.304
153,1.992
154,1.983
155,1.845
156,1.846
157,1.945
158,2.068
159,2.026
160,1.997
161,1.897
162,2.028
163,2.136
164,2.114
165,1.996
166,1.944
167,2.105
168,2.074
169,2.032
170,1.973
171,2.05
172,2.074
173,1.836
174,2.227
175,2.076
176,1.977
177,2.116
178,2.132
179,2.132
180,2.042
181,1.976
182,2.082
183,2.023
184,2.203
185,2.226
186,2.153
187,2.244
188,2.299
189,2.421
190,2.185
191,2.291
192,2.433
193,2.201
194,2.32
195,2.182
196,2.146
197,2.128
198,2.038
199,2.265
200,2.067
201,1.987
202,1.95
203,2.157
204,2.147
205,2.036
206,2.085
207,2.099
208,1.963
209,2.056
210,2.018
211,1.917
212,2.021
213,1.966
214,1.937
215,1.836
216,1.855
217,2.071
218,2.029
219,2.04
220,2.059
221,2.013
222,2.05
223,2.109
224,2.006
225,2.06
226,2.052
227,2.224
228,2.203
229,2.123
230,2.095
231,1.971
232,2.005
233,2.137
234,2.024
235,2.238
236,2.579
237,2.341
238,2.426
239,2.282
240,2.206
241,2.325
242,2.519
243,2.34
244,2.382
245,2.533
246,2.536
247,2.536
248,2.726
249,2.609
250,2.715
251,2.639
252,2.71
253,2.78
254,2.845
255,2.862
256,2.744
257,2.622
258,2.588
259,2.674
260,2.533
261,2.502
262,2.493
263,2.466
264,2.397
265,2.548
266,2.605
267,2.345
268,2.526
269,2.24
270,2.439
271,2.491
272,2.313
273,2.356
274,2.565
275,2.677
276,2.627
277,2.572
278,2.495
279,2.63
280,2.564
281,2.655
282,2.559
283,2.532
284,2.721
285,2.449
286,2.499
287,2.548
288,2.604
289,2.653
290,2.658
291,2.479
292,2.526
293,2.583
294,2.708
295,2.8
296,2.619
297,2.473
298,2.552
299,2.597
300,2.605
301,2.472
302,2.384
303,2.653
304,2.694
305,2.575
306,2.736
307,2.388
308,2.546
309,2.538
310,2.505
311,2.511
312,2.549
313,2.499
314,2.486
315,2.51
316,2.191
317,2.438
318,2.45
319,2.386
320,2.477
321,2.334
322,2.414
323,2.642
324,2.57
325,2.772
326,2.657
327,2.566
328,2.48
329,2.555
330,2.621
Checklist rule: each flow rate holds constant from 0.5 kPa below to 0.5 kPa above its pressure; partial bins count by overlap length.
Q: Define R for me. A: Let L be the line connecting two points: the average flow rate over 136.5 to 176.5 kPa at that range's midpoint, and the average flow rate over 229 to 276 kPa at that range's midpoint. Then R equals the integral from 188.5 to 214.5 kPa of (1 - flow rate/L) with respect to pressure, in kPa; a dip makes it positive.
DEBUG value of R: 1.60 kPa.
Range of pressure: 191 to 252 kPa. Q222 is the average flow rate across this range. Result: 2.19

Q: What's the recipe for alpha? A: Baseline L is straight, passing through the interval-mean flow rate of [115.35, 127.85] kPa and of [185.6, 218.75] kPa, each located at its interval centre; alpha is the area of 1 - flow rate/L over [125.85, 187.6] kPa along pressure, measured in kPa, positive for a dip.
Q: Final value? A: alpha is 4.46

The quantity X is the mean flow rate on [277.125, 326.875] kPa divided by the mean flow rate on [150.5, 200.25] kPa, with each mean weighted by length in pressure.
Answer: 1.2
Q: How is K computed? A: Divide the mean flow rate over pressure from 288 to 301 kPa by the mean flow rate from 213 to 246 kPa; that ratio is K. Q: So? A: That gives 1.20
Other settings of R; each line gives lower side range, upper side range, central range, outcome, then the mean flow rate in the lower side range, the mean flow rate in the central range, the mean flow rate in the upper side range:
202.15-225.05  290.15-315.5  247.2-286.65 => -3.9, 2.02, 2.57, 2.56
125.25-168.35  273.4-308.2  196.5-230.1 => 4.6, 2.19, 2.05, 2.58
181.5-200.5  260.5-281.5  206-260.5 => 2.0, 2.21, 2.28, 2.5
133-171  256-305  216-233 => 2.1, 2.1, 2.07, 2.55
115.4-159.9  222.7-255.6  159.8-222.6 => 6.6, 2.28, 2.08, 2.37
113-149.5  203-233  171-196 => 0.0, 2.35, 2.16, 2.04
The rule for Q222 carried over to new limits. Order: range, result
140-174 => 2.07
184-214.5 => 2.13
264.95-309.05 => 2.55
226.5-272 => 2.45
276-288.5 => 2.57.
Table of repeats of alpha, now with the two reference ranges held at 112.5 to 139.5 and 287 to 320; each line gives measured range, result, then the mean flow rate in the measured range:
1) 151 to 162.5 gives 2.10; 2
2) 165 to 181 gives 2.66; 2.05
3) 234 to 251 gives 0.37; 2.45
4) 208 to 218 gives 2.08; 1.97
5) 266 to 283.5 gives 0.11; 2.51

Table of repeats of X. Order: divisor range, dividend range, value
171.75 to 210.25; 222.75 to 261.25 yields 1.13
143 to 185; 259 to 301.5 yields 1.23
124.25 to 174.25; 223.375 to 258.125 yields 1.10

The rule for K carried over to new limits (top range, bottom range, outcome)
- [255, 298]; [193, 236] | 1.23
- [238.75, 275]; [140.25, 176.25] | 1.22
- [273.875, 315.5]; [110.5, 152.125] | 1.09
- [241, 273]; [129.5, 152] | 1.14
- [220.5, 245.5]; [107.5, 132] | 0.89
